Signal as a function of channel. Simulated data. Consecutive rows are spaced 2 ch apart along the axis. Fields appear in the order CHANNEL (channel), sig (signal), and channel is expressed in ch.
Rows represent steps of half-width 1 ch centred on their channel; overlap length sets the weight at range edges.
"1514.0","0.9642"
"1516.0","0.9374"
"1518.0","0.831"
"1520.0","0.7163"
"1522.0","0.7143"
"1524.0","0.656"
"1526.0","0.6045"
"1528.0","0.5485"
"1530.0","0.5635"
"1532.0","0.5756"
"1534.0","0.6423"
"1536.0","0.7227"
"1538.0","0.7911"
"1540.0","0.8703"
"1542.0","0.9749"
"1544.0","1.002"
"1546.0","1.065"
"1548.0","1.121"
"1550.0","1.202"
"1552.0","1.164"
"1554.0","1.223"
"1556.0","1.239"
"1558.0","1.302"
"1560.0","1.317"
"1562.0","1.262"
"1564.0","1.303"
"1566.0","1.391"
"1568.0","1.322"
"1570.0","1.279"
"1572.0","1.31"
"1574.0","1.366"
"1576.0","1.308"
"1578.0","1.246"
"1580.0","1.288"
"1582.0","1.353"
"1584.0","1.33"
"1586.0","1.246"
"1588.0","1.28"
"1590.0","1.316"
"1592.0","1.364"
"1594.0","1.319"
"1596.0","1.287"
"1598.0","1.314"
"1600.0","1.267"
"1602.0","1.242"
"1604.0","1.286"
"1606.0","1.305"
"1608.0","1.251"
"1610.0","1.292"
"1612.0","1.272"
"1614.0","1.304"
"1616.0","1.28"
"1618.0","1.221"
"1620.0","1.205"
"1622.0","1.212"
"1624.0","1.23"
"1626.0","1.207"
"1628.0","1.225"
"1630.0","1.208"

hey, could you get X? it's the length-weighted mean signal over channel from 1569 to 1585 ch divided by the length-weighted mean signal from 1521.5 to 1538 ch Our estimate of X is 2.06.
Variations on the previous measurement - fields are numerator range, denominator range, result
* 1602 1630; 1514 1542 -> 1.73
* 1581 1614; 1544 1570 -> 1.05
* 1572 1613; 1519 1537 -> 2.03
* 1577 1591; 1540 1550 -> 1.24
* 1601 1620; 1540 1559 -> 1.12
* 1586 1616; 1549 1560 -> 1.05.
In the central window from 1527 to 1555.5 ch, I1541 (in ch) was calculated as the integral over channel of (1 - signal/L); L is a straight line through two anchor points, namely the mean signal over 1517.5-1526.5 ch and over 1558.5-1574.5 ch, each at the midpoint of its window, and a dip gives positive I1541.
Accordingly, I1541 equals 2.60 ch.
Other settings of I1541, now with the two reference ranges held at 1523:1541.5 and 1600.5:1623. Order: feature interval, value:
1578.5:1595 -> -3.6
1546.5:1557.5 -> -5.0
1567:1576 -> -3.3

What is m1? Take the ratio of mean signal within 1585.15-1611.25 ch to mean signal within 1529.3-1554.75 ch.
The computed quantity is 1.4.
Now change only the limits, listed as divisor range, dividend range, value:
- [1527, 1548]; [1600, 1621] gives 1.60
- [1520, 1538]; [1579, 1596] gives 2.04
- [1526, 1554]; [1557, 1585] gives 1.51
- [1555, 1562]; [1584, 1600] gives 1.02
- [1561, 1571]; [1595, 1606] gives 0.98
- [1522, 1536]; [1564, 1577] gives 2.16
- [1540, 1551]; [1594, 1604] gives 1.22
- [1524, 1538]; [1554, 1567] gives 2.07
